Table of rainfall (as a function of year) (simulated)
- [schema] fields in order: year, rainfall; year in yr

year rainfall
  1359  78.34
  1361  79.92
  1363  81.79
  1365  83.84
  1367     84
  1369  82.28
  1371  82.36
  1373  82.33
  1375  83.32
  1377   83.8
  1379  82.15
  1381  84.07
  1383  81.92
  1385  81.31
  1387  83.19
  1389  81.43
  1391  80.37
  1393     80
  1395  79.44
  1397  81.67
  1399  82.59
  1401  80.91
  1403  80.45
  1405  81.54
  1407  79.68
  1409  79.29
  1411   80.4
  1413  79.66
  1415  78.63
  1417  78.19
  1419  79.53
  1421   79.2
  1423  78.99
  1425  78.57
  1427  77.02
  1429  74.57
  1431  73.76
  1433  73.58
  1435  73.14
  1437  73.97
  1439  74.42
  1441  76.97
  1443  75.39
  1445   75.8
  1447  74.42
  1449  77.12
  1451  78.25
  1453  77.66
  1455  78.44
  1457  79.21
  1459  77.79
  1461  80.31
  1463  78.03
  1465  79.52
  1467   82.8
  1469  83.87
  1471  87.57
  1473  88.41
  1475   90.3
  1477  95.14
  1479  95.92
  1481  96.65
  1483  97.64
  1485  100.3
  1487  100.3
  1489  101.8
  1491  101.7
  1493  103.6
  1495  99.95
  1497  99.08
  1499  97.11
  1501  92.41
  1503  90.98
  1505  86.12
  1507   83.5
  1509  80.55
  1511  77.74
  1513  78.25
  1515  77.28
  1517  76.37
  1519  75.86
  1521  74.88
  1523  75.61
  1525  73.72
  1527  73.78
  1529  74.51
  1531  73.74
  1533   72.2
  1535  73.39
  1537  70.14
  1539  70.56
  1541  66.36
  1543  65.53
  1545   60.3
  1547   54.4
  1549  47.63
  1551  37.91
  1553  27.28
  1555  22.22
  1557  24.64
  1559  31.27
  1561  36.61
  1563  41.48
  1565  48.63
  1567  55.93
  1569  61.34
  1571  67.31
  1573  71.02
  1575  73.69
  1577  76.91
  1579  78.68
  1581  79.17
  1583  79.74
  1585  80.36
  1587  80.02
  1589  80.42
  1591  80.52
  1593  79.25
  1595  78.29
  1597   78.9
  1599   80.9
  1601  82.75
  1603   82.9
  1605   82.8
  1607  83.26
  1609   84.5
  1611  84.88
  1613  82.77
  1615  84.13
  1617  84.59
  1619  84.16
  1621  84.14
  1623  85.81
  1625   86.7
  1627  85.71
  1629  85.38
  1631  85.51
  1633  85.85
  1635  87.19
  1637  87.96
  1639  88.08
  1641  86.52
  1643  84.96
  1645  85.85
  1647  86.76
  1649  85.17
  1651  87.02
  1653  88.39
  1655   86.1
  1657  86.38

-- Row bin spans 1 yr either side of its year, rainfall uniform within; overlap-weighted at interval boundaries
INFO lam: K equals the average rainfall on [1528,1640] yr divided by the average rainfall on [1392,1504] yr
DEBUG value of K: 0.85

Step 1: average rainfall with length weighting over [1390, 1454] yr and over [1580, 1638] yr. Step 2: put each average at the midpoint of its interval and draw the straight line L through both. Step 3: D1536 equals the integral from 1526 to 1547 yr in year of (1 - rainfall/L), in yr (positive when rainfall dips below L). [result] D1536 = 3.0 yr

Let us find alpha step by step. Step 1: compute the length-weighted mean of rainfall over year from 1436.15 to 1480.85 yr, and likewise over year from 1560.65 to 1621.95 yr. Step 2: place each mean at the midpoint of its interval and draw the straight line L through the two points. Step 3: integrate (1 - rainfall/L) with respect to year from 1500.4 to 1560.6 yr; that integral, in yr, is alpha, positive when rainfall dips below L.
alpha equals 9.6 yr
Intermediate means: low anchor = 81.3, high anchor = 75.6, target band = 65.8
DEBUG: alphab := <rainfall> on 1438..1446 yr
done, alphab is 75.6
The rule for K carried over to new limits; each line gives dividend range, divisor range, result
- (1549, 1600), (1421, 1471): 0.80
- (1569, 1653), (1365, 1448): 1.04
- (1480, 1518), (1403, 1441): 1.18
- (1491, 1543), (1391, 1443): 1.03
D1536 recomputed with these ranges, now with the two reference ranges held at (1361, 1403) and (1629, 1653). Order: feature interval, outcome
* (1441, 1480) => 0.8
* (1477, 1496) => -3.6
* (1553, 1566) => 7.9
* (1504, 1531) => 2.2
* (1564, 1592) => 4.3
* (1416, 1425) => 0.4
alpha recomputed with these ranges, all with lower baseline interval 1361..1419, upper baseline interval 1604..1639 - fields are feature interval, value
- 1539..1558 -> 8.47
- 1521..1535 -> 1.62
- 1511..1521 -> 0.79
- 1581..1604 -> 1.18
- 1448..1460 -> 0.63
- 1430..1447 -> 1.56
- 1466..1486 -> -2.19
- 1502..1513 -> 0.00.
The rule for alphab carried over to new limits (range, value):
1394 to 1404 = 81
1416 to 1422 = 79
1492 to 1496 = 102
